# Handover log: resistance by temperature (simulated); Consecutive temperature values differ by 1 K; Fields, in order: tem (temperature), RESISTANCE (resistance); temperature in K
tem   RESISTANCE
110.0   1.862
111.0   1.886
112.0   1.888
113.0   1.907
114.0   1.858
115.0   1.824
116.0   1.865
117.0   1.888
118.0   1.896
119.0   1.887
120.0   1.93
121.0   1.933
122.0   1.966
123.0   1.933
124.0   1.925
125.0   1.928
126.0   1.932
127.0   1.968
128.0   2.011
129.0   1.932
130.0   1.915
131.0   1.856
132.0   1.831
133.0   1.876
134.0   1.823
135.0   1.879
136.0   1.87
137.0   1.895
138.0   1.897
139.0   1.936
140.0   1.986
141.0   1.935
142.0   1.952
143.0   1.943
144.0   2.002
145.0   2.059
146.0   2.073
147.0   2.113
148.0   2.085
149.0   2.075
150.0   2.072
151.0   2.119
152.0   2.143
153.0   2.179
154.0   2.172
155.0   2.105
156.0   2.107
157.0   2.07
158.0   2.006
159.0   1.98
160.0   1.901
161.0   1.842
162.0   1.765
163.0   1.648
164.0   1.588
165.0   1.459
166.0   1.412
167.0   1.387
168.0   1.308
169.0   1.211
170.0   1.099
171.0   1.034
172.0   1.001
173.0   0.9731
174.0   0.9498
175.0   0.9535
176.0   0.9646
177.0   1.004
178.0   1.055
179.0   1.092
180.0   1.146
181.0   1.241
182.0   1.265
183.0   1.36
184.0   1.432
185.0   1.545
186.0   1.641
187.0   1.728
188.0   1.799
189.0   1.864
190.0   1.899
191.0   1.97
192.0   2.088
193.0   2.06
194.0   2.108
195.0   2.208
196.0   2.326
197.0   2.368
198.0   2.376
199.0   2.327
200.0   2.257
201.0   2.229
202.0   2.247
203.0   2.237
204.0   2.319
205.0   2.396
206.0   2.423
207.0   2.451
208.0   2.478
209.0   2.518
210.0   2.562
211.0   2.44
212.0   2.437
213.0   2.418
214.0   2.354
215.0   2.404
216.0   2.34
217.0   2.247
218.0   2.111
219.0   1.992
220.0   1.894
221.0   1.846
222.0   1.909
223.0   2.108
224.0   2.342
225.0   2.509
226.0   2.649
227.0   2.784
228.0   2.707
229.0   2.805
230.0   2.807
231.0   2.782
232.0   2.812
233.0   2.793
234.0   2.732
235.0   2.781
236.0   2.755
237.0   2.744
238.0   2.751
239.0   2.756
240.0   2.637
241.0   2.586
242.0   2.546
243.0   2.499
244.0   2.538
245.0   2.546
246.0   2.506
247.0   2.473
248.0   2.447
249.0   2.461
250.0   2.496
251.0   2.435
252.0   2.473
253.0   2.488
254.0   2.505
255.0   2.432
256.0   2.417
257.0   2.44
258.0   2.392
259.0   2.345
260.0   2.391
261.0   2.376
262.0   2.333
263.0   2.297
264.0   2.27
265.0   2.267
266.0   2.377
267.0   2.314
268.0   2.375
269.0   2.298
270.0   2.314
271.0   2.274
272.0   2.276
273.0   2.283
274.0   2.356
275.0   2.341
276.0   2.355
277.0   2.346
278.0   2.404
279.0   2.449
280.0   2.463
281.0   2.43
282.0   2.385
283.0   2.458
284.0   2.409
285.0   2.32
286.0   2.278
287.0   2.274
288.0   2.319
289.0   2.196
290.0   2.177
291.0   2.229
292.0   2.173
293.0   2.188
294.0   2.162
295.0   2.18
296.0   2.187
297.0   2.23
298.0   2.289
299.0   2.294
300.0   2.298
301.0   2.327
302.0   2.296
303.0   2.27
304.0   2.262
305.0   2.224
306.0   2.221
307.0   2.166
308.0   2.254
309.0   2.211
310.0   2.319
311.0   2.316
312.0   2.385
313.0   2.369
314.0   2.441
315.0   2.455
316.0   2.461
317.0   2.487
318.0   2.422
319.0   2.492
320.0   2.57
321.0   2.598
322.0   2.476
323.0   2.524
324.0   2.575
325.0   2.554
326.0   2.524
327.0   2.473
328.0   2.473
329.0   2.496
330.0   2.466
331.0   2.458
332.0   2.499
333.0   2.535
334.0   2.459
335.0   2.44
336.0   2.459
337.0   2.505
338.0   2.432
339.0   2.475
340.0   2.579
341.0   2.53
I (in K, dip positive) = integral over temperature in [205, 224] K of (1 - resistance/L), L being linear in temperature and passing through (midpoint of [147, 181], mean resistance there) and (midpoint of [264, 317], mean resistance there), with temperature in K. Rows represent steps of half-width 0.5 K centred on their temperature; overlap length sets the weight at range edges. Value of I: -4.2 K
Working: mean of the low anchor 1.58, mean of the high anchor 2.31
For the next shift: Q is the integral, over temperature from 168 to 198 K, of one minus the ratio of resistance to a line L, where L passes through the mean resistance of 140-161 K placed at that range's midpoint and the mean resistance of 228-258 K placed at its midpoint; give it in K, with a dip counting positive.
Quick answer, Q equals 10.0 K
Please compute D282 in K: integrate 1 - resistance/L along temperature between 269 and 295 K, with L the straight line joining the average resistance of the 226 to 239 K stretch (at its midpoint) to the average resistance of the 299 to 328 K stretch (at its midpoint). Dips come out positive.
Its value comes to 2.3 K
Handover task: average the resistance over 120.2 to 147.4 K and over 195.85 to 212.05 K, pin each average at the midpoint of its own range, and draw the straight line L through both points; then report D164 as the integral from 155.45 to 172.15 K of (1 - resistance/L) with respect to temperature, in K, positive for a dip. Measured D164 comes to 4.2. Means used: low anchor 1.94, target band 1.59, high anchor 2.38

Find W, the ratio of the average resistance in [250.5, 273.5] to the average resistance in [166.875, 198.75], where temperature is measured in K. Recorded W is 1.55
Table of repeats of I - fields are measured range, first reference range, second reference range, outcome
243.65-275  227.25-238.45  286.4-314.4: 2.2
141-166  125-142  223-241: 1.2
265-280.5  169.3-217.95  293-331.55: -1.0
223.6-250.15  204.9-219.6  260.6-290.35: -3.2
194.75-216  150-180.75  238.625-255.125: -3.8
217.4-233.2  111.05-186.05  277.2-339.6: -2.9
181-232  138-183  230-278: -3.4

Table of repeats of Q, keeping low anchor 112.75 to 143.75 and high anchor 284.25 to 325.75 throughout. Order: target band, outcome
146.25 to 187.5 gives 8.8 K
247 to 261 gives -1.5 K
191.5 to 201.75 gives -0.8 K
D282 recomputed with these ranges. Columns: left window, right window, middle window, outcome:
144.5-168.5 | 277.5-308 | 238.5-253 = -2.52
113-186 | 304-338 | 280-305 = 0.37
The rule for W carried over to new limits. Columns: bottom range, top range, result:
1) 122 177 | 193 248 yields 1.38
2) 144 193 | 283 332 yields 1.44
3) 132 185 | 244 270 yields 1.45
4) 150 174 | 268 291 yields 1.40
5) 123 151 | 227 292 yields 1.26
